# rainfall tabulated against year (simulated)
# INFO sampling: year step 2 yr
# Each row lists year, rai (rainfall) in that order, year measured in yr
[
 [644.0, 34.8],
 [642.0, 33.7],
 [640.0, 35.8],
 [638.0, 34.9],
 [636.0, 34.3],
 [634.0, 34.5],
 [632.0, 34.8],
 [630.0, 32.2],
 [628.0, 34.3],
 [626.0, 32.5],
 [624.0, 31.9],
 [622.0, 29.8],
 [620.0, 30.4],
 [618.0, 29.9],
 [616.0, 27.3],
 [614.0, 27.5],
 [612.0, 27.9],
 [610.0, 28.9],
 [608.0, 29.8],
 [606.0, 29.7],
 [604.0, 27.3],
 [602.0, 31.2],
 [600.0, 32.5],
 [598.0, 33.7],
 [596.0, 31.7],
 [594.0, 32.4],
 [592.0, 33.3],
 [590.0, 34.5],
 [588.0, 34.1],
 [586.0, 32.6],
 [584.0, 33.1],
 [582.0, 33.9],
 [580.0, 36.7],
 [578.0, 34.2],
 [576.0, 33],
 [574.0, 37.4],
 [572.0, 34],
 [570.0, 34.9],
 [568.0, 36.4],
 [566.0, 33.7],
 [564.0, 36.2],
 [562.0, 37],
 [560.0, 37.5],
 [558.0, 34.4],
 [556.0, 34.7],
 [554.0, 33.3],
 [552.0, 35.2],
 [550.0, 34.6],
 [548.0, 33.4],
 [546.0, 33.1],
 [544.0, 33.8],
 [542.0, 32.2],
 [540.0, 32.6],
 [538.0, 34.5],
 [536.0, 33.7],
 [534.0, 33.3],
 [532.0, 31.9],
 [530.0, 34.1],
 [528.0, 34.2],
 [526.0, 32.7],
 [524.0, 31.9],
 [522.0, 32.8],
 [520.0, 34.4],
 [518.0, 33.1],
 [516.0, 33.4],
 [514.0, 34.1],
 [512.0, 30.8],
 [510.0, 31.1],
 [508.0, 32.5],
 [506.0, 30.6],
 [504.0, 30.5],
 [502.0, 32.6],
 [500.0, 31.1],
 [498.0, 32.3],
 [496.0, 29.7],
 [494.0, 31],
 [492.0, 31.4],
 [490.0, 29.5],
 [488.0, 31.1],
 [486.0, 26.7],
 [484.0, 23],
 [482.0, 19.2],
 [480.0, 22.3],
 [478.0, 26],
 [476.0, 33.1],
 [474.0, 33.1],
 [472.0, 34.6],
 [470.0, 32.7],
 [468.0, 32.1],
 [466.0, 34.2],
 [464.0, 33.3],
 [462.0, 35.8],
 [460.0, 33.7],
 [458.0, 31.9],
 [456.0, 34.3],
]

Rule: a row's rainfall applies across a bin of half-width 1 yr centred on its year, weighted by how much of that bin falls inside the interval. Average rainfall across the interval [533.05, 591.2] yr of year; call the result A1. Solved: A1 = 34.4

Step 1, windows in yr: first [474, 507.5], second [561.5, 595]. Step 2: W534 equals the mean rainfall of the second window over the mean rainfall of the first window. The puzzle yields 1.2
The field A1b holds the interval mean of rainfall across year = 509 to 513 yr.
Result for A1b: 31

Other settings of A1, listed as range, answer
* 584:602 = 33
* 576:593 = 34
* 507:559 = 33.3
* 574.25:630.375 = 31.7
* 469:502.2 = 29.3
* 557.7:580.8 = 35.5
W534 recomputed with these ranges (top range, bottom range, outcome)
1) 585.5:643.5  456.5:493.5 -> 1.05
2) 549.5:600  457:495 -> 1.14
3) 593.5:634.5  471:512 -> 1.04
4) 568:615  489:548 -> 1.00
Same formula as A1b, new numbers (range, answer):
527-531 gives 34.2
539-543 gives 32.4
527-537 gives 33.4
